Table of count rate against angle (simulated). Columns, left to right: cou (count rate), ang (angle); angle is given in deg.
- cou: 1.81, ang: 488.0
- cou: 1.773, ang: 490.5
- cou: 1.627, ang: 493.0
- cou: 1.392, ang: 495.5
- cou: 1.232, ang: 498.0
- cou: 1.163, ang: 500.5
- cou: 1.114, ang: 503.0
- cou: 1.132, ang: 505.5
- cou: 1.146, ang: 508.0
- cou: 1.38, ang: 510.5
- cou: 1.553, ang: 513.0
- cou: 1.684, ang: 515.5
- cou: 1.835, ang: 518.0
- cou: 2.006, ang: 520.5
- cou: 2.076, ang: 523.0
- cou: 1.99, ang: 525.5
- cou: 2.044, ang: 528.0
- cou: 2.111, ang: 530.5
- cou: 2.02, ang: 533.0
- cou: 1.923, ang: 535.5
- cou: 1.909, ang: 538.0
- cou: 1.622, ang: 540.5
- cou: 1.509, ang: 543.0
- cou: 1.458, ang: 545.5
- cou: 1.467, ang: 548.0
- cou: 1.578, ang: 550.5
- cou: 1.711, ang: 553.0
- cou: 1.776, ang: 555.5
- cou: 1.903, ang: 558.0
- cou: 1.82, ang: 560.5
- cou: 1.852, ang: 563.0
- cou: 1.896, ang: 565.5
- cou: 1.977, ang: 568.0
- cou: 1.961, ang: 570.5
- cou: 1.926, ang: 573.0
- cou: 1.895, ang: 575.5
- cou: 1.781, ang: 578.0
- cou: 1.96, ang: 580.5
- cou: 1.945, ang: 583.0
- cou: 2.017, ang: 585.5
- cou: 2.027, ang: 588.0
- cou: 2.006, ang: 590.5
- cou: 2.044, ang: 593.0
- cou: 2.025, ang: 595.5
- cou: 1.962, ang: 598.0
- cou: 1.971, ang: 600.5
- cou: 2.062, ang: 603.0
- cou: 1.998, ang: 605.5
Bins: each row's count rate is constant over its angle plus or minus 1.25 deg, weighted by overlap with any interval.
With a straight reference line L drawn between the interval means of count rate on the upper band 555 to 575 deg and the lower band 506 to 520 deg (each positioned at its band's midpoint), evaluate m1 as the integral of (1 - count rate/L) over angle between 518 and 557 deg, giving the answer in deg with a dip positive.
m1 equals -2.9 deg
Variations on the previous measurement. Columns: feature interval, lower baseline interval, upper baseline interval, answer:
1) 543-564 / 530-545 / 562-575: 2.13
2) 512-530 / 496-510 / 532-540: -3.55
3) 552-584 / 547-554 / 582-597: -1.89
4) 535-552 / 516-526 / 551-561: 2.03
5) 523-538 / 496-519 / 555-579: -4.39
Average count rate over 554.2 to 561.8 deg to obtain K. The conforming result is 1.83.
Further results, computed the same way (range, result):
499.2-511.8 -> 1.19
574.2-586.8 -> 1.92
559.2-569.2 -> 1.89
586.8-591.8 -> 2.02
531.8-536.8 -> 1.97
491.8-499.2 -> 1.42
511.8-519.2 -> 1.69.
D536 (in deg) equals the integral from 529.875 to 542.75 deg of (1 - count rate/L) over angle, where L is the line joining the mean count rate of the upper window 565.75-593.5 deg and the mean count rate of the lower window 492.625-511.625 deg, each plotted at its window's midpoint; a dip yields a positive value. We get -2.6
